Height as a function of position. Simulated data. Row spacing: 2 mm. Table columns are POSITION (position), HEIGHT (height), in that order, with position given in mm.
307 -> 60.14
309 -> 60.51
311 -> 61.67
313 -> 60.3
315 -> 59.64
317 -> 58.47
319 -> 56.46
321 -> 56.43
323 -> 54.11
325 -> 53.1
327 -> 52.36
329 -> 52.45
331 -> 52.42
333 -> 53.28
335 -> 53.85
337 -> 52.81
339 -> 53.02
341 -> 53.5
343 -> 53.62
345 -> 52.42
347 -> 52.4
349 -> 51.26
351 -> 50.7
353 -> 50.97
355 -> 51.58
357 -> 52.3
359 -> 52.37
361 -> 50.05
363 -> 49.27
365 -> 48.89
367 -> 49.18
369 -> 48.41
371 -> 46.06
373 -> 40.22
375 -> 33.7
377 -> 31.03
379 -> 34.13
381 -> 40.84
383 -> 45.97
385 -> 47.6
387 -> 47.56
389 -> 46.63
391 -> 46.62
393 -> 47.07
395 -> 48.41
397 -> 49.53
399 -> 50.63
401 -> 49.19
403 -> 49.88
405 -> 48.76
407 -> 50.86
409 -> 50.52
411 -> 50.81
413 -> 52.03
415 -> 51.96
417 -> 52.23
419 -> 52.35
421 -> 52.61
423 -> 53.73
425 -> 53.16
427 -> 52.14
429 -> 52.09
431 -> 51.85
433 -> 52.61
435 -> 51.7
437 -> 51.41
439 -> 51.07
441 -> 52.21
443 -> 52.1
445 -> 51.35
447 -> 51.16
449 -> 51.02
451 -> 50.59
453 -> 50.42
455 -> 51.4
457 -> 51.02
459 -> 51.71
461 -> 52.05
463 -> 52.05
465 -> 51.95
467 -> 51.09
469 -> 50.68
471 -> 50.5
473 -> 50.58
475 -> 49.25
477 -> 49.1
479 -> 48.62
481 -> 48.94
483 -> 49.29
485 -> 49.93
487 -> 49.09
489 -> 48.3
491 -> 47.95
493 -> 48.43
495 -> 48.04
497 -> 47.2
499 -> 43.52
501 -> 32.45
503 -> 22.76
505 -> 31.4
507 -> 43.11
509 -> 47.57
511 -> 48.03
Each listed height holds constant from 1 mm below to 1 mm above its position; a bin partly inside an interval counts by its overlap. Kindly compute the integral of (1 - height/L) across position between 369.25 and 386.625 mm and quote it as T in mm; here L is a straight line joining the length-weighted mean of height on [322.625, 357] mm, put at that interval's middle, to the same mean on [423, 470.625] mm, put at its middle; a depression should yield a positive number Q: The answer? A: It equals 3.87 mm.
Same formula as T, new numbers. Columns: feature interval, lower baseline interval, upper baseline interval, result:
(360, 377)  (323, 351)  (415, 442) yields 2.5 mm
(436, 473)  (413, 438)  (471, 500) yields -0.6 mm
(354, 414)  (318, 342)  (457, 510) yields 4.9 mm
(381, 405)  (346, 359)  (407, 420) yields 1.8 mm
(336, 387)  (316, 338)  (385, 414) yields 4.1 mm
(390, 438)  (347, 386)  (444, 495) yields -2.9 mm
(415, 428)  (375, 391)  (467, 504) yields -2.7 mm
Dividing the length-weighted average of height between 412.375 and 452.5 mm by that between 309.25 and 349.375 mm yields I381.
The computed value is 0.95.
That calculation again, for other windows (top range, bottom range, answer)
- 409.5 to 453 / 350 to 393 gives 1.13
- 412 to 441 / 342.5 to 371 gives 1.03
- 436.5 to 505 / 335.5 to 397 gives 1.02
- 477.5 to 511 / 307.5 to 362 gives 0.82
